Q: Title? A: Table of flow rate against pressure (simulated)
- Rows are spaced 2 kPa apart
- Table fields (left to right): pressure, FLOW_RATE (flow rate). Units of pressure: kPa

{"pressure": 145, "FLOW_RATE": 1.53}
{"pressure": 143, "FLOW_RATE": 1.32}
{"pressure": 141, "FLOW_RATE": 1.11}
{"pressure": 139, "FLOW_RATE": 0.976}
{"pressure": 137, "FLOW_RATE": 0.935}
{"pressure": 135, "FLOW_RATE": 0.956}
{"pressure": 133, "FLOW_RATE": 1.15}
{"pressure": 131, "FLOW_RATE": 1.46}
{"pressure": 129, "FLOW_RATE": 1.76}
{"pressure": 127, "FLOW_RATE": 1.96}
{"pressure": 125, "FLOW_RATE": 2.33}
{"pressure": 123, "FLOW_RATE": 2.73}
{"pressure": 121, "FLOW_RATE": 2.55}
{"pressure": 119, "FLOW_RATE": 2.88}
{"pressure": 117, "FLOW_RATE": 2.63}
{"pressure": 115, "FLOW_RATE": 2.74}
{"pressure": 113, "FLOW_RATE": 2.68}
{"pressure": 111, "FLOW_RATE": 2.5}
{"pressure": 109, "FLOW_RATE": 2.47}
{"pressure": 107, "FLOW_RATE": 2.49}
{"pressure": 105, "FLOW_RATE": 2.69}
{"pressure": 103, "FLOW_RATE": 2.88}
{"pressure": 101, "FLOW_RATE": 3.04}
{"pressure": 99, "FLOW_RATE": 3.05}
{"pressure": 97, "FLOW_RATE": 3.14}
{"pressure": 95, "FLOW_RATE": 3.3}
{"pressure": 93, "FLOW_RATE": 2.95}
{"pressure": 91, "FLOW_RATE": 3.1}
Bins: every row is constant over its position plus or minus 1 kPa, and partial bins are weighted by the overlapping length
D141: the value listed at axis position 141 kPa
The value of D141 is 1.11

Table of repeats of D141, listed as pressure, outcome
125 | 2.33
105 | 2.69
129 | 1.76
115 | 2.74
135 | 0.956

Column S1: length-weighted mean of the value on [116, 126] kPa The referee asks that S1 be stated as 2.62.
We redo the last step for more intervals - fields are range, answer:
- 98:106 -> 2.92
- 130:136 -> 1.19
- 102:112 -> 2.61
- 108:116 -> 2.6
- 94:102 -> 3.13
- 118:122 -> 2.71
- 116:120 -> 2.75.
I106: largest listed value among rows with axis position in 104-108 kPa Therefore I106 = 2.69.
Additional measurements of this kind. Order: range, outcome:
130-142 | 1.46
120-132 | 2.73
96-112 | 3.14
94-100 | 3.3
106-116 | 2.74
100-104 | 3.04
